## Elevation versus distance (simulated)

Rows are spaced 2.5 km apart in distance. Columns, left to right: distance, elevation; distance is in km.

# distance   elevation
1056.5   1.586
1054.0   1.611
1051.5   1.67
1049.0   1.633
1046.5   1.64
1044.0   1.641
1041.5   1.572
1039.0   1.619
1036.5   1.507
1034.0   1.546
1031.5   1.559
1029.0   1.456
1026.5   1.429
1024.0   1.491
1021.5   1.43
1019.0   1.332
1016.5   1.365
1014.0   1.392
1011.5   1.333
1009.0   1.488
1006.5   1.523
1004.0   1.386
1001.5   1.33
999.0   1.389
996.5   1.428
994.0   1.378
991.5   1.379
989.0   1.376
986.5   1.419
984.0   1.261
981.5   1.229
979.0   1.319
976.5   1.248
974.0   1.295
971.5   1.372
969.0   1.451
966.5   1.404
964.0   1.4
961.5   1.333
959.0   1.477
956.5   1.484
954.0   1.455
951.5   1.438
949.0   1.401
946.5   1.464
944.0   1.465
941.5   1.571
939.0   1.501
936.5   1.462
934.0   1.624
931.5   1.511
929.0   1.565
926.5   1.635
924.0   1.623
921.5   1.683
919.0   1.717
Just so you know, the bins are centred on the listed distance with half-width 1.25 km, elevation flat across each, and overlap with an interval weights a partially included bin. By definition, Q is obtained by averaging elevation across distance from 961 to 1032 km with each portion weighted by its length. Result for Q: 1.38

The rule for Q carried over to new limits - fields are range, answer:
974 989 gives 1.3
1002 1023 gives 1.4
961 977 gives 1.36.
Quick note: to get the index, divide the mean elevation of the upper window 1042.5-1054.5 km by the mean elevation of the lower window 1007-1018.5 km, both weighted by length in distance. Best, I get 1.2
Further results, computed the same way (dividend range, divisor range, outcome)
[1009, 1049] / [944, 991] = 1.08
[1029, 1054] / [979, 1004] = 1.18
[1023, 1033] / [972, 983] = 1.16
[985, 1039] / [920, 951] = 0.93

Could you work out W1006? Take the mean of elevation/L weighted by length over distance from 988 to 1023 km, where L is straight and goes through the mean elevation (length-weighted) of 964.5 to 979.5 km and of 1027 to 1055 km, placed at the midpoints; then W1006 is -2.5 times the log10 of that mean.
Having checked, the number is 0.05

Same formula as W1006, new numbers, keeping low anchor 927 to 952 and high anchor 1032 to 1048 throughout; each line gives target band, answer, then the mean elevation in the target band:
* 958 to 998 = 0.13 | 1.36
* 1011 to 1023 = 0.14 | 1.38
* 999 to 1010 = 0.10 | 1.43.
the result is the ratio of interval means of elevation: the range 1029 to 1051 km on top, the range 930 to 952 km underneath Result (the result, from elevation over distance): 1.06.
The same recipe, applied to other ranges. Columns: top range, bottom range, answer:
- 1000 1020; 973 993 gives 1.06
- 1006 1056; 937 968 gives 1.04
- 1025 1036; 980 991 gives 1.13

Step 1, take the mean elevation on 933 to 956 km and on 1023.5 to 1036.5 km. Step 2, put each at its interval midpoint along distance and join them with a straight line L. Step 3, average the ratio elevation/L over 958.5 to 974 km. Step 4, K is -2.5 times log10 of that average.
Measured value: 0.07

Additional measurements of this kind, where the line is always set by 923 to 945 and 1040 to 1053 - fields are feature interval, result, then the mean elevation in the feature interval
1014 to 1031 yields 0.138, 1.42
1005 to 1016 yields 0.127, 1.43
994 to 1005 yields 0.157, 1.38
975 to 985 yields 0.244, 1.27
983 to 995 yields 0.166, 1.36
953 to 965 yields 0.100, 1.43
